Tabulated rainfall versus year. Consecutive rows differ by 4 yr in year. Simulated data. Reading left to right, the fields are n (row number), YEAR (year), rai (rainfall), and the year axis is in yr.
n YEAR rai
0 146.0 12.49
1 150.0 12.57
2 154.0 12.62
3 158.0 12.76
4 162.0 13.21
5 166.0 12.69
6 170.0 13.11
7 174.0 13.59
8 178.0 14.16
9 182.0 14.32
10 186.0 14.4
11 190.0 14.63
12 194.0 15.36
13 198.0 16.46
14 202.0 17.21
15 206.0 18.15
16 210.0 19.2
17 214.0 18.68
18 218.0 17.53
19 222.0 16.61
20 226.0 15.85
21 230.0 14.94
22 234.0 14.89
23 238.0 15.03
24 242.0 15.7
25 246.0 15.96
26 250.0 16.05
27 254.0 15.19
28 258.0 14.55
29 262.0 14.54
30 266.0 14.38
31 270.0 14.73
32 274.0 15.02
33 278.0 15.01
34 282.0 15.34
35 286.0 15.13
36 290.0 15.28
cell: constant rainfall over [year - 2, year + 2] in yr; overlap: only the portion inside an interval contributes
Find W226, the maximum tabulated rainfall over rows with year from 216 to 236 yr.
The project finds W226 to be 17.53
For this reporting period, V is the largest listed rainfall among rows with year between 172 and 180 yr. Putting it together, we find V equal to 14.16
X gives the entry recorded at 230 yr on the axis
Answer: 14.94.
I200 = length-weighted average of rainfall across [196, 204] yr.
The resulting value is 16.8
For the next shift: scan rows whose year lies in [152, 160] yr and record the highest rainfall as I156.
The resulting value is 12.76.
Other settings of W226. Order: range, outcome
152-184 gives 14.32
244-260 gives 16.05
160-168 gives 13.21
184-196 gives 15.36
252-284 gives 15.34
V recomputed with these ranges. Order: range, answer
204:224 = 19.2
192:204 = 17.21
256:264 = 14.55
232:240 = 15.03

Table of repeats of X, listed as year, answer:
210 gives 19.2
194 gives 15.36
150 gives 12.57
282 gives 15.34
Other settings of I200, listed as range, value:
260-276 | 14.7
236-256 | 15.6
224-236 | 15.2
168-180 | 13.6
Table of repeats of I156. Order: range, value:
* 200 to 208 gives 18.15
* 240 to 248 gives 15.96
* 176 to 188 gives 14.4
